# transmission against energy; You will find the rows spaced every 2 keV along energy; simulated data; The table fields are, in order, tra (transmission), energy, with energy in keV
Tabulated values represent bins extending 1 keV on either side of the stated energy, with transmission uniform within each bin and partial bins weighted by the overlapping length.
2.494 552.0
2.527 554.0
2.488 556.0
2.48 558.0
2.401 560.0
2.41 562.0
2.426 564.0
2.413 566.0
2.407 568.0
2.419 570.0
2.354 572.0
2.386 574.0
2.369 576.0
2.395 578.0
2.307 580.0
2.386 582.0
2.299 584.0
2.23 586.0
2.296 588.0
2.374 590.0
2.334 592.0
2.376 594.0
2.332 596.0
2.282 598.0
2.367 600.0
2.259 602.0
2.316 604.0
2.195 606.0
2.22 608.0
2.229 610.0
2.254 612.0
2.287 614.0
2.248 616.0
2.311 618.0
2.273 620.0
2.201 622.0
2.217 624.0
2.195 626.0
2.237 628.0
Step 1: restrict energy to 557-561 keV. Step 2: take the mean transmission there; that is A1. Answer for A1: 2.44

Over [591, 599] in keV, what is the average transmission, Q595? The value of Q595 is 2.33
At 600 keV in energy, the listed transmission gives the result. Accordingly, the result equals 2.367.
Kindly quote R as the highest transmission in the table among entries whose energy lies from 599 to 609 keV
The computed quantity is 2.367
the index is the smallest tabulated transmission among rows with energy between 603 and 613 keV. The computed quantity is 2.195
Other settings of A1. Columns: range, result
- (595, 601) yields 2.33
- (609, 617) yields 2.25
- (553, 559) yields 2.5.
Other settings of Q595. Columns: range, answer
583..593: 2.31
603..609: 2.24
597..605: 2.31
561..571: 2.42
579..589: 2.3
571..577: 2.37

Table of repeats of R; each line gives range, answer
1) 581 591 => 2.386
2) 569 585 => 2.419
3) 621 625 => 2.217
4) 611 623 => 2.311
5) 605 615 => 2.287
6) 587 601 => 2.376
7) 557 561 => 2.48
